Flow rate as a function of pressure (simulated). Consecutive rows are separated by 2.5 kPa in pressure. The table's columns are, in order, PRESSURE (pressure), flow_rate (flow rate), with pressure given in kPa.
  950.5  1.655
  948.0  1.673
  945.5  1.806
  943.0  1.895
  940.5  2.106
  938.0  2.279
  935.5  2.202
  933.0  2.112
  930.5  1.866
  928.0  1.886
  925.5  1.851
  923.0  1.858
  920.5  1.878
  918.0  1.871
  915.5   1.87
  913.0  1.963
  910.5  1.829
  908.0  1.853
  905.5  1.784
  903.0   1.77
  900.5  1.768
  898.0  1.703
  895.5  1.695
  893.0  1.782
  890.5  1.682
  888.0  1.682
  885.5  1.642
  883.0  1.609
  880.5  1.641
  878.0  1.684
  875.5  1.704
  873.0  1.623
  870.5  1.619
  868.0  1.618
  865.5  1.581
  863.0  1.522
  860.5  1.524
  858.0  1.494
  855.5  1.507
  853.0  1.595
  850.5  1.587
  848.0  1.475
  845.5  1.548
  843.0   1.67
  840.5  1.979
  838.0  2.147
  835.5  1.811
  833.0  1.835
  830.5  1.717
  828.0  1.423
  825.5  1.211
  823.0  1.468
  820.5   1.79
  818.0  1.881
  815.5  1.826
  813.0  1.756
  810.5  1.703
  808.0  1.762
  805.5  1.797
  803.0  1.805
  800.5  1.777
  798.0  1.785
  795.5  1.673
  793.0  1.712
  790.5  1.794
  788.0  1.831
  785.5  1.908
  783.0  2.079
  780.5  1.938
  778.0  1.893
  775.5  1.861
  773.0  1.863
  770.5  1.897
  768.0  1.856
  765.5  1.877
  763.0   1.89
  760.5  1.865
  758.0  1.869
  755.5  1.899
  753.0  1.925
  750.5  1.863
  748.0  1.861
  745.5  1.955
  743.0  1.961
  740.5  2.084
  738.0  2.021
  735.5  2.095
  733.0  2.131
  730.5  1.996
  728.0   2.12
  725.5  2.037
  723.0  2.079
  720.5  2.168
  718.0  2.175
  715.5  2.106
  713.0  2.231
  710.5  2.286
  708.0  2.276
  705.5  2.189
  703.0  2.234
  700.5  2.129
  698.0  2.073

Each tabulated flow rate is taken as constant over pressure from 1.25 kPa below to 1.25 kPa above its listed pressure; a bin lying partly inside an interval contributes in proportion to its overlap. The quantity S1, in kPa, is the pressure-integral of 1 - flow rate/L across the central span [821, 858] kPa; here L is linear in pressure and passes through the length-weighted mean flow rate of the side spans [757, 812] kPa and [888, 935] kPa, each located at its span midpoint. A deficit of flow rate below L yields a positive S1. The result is 3.99 kPa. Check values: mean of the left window 1.84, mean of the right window 1.84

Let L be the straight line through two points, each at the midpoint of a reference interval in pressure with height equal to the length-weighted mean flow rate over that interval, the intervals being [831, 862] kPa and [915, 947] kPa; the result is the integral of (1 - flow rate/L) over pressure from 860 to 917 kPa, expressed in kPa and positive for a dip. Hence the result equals 3.62 kPa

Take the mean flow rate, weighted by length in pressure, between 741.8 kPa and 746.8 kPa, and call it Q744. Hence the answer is 1.96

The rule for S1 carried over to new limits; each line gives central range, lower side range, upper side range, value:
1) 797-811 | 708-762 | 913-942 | 1.68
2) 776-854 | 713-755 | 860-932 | 5.83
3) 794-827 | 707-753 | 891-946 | 4.77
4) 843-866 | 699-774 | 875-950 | 4.30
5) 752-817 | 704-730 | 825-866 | 1.51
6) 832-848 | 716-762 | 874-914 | 0.23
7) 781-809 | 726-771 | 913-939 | 2.05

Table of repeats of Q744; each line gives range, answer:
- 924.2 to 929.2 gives 1.87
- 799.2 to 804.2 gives 1.79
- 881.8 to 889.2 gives 1.64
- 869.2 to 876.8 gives 1.65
